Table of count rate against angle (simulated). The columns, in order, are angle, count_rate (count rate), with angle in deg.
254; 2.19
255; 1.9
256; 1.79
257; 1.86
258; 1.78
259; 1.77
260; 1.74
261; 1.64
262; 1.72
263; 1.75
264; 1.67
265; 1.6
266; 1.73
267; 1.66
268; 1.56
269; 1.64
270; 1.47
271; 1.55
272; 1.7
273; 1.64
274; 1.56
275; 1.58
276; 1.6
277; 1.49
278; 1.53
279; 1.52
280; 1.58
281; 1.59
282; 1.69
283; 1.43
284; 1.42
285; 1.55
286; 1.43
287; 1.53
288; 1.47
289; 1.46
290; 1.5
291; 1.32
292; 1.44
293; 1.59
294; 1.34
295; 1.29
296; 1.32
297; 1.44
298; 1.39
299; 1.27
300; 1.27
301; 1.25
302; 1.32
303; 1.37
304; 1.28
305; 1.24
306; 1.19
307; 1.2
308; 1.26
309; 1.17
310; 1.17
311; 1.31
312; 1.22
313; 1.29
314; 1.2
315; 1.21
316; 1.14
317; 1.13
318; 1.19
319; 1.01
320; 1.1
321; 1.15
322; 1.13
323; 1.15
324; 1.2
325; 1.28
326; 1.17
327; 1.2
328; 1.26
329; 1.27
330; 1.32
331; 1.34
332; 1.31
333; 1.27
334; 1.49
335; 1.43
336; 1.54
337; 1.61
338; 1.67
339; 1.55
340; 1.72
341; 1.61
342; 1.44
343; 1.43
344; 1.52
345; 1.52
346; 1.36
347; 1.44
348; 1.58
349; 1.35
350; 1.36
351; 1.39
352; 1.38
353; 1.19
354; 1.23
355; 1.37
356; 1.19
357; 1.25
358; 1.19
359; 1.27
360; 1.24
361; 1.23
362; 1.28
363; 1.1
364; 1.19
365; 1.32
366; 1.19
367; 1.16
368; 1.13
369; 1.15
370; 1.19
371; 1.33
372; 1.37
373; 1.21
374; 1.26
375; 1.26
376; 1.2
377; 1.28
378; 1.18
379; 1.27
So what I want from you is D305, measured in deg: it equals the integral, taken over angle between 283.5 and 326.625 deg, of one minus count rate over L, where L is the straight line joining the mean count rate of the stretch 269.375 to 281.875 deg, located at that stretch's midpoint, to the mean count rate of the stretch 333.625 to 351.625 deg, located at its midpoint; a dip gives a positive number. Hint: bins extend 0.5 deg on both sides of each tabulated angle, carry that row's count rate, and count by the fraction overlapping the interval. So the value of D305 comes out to 7.1 deg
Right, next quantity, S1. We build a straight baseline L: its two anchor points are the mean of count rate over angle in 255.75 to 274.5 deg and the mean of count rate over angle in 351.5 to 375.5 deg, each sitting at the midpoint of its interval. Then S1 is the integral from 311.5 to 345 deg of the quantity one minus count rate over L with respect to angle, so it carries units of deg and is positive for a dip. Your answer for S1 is 1.6 deg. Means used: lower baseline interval 1.67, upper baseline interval 1.24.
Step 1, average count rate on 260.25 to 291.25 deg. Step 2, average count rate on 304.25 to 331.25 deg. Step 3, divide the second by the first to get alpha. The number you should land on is 0.77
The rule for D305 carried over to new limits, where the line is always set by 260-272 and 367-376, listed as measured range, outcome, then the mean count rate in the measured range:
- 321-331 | 1.3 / 1.22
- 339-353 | -1.4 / 1.46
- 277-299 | 1.3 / 1.46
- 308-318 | 1.7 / 1.21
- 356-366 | 0.4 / 1.23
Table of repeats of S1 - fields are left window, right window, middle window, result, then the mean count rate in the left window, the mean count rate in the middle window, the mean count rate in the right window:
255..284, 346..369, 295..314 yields 2.79 deg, 1.64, 1.27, 1.27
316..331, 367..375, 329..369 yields -4.94 deg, 1.19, 1.36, 1.23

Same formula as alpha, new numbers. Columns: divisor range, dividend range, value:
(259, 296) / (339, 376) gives 0.85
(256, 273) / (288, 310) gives 0.79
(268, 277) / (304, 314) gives 0.78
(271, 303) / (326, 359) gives 0.95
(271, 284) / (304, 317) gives 0.77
